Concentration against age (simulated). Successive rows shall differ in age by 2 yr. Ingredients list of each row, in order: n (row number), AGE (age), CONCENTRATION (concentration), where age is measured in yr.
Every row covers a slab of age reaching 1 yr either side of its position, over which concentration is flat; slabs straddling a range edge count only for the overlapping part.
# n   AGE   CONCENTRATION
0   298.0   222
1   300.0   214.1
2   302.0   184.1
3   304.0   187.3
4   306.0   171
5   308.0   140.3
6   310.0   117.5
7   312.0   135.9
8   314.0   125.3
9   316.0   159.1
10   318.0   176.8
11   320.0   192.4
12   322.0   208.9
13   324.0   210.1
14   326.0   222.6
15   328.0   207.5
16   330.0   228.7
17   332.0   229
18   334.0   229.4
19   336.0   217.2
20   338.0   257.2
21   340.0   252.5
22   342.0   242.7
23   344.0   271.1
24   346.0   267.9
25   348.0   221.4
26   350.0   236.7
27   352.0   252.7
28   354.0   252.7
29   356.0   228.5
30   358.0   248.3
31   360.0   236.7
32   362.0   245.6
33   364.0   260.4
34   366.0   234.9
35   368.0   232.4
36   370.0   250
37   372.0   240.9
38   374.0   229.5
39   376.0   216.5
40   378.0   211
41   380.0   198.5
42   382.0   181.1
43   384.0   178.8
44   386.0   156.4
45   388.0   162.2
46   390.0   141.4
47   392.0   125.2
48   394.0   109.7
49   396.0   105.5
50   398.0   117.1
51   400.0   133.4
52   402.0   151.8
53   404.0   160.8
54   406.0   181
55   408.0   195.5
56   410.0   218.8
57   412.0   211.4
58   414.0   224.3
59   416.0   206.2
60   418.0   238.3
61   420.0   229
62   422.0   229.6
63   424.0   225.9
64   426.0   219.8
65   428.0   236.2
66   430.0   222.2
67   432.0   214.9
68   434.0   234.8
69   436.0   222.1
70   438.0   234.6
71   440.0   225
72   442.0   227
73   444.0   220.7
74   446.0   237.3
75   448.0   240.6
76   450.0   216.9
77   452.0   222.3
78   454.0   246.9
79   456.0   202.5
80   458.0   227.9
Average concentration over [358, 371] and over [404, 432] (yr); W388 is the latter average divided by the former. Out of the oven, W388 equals 0.89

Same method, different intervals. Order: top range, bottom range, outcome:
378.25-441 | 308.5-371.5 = 0.86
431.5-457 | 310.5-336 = 1.17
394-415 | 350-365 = 0.68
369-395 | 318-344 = 0.82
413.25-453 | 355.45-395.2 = 1.11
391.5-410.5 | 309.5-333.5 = 0.80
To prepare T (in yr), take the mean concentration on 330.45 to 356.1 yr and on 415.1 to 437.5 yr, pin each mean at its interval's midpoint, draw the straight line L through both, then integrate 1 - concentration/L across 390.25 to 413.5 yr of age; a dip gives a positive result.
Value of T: 7.5 yr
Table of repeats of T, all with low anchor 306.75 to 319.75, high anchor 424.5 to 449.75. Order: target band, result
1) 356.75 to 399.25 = -1.8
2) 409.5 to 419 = -0.3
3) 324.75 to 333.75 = -3.8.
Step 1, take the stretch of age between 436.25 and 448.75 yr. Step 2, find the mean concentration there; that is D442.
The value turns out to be 230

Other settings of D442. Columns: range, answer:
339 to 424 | 207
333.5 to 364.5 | 245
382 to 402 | 140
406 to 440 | 222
